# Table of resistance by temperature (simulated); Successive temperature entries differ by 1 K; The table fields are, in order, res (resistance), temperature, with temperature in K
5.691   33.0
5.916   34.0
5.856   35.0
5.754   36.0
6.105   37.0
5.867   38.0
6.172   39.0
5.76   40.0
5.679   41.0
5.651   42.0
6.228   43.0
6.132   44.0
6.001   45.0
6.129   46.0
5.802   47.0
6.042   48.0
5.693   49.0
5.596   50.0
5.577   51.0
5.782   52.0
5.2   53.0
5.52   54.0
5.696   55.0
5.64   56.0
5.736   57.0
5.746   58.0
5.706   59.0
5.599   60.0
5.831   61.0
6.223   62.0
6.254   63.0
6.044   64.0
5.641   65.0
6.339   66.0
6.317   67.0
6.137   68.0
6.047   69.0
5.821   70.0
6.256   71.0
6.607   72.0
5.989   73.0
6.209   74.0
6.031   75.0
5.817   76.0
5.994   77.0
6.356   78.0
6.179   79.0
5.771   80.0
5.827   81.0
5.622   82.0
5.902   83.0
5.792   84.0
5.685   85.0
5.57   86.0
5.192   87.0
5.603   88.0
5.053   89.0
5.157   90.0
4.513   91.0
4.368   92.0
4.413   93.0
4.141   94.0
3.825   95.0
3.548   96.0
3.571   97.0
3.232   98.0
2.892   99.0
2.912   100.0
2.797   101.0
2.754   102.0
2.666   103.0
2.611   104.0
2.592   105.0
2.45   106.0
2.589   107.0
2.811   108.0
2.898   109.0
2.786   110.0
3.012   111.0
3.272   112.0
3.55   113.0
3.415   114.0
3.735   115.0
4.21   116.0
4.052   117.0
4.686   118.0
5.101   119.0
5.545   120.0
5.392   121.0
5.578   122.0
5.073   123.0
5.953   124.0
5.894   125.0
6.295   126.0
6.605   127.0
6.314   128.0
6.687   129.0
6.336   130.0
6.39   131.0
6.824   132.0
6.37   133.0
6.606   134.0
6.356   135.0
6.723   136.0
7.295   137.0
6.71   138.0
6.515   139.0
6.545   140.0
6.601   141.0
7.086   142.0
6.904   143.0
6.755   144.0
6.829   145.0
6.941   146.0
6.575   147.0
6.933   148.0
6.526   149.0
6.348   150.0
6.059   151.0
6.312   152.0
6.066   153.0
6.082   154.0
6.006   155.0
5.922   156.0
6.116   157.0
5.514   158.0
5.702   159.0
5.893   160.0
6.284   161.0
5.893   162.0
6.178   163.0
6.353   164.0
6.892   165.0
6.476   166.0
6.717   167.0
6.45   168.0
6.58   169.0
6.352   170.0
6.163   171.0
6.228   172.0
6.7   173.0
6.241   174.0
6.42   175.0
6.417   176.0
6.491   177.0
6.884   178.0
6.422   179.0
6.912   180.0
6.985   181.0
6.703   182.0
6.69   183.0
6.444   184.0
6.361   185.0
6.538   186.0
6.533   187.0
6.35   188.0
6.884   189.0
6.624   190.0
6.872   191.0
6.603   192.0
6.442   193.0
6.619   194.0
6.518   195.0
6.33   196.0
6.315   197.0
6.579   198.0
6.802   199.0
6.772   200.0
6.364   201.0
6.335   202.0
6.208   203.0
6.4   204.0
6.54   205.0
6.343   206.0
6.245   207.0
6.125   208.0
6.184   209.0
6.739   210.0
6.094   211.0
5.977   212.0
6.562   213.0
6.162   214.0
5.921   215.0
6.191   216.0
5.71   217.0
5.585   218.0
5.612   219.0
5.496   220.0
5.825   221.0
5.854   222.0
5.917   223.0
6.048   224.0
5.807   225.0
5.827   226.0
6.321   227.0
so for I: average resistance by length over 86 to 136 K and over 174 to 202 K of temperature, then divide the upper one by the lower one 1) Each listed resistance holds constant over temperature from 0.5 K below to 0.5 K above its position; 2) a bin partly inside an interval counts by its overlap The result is 1.5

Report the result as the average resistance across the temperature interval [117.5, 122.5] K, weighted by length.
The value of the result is 5.26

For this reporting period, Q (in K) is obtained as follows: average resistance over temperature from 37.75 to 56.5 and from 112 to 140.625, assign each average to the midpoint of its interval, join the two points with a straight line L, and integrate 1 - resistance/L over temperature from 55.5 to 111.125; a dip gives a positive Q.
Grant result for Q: 8.4 K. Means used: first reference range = 5.8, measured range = 4.89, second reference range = 5.7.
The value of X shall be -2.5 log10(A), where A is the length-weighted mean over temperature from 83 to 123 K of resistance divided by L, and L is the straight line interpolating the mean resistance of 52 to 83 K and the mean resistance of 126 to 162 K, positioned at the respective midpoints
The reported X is 0.47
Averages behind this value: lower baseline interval 5.94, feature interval 3.99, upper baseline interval 6.44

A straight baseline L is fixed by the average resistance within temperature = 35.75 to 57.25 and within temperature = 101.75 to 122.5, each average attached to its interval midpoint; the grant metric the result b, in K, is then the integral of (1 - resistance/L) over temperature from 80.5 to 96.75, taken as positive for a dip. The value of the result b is -2.1 K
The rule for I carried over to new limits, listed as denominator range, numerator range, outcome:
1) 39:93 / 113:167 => 1.05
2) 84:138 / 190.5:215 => 1.38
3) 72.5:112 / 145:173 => 1.44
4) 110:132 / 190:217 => 1.26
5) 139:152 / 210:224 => 0.89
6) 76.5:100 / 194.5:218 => 1.28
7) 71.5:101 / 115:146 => 1.21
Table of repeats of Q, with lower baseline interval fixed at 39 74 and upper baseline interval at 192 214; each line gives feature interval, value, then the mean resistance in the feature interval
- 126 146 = -1.55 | 6.65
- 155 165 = 0.36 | 6.03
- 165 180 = -0.47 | 6.5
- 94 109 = 7.61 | 2.98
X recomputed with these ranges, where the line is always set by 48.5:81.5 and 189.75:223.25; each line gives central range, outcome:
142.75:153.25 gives -0.078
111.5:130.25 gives 0.181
